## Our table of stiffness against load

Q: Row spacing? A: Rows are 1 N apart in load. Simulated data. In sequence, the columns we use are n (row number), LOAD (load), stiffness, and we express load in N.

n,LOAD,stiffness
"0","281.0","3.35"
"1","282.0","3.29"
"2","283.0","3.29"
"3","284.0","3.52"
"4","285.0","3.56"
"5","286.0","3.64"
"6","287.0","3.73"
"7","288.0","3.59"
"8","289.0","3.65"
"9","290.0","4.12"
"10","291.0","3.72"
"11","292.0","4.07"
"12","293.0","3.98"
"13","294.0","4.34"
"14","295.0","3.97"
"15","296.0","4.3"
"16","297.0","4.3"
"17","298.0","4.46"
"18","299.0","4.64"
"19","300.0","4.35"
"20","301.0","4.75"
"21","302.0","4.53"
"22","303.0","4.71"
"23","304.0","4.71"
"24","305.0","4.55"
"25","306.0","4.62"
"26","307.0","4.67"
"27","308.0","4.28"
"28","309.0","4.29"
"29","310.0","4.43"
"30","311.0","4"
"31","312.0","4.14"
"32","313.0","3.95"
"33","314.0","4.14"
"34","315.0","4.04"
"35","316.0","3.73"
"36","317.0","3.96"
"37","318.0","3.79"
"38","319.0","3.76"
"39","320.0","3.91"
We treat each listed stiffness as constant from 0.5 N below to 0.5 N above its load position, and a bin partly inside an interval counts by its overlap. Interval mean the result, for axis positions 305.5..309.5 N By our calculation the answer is 4.46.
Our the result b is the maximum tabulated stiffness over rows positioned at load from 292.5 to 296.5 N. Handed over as 4.34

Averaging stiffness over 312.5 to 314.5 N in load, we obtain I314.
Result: 4.04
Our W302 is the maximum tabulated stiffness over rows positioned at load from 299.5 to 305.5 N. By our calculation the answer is 4.75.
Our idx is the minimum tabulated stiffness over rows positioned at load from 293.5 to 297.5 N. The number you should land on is 3.97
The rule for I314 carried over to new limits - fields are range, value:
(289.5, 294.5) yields 4.05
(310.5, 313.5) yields 4.03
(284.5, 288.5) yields 3.63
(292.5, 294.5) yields 4.16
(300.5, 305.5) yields 4.65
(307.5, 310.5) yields 4.33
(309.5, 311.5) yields 4.21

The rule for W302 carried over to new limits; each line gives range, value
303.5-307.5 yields 4.71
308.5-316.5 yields 4.43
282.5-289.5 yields 3.73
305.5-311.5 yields 4.67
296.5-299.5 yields 4.64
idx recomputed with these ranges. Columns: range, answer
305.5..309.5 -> 4.28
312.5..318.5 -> 3.73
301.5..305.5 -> 4.53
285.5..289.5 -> 3.59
